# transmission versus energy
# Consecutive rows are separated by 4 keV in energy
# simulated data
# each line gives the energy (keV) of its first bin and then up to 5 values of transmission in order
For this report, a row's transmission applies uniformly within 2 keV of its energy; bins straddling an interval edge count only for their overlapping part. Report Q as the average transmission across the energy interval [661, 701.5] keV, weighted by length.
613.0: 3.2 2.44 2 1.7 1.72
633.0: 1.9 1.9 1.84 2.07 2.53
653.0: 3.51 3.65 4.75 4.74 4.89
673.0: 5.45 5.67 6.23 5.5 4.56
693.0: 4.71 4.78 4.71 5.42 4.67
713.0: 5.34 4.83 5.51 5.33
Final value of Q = 5.12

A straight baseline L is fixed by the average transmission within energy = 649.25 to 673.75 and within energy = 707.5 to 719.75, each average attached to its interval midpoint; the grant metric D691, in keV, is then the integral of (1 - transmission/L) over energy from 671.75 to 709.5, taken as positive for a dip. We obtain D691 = -4.1 keV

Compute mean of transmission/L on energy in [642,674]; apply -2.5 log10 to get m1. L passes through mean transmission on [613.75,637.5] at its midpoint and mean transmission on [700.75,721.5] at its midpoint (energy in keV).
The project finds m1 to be -0.18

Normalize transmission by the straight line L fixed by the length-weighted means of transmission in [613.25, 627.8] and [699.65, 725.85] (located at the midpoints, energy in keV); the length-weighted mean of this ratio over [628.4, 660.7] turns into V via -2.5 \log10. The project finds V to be 0.18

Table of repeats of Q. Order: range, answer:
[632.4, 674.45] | 3.41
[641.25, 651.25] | 2.25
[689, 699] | 4.71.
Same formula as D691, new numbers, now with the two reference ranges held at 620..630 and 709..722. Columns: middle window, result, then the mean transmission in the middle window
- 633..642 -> 1.5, 1.88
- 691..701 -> -0.7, 4.74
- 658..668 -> -4.6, 4.65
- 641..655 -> 0.4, 2.58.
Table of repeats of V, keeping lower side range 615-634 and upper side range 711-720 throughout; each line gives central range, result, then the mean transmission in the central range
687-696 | -0.09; 4.65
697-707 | -0.08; 5.01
